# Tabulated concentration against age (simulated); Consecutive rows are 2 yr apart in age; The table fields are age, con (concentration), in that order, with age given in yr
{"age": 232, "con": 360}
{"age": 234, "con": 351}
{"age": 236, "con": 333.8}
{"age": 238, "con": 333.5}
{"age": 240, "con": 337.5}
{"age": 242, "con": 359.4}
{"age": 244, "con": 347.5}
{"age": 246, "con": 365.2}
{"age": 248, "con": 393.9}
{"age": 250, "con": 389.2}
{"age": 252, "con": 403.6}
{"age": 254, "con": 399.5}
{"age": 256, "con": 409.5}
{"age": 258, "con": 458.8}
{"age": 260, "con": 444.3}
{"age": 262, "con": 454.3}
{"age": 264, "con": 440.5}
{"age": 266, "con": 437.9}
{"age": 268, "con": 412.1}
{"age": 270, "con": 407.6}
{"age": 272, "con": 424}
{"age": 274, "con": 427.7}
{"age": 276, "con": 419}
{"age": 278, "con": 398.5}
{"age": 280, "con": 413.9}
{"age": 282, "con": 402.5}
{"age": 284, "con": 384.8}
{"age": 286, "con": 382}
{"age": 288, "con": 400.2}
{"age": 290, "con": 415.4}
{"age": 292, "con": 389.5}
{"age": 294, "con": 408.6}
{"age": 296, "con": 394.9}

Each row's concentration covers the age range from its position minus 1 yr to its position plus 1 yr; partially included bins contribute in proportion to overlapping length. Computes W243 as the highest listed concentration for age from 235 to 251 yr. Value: 393.9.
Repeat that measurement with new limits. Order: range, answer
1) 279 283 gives 413.9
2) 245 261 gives 458.8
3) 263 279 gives 440.5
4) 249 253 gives 403.6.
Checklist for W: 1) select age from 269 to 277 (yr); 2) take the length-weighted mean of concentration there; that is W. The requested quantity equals 420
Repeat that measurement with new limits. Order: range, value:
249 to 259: 412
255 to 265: 441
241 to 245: 353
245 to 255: 390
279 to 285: 400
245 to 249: 380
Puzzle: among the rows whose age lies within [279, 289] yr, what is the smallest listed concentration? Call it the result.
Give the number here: 382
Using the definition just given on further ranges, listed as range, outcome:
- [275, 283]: 398.5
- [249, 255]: 389.2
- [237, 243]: 333.5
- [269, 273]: 407.6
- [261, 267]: 437.9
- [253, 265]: 399.5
